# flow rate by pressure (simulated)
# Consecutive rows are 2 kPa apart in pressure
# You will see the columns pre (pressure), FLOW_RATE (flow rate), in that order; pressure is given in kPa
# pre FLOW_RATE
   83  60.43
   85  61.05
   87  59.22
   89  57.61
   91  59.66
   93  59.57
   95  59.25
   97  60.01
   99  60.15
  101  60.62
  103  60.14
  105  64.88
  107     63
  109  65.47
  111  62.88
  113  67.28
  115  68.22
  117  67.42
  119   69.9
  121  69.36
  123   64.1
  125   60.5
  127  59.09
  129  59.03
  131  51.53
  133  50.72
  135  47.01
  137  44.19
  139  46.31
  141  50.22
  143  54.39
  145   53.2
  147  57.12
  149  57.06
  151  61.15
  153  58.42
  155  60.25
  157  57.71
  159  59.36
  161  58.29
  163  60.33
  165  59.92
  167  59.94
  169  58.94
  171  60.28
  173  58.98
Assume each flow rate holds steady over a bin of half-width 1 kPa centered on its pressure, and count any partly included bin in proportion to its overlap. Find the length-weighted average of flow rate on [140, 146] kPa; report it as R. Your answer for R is 52.6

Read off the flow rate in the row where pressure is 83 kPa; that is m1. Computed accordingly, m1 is 60.43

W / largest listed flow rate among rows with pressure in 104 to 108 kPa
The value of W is 64.88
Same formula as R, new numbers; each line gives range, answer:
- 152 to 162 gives 58.8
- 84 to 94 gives 59.4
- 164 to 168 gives 59.9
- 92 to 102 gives 59.9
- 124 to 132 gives 57.5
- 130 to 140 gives 48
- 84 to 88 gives 60.1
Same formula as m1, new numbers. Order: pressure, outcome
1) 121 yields 69.36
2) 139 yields 46.31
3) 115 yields 68.22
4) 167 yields 59.94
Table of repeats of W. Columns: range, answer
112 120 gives 69.9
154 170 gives 60.33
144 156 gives 61.15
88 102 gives 60.62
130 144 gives 54.39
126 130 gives 59.09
